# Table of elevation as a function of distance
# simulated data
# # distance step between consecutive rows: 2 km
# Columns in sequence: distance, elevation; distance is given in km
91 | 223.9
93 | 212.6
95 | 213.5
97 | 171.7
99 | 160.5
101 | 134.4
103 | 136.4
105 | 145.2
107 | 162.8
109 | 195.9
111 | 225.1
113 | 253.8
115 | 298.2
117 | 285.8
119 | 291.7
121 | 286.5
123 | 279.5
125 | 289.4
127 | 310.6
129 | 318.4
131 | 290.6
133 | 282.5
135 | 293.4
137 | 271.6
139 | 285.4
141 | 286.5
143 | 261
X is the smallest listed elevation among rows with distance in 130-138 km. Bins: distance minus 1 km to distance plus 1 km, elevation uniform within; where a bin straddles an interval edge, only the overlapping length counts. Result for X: 271.6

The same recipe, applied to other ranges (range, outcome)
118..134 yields 279.5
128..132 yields 290.6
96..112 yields 134.4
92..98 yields 171.7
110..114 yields 225.1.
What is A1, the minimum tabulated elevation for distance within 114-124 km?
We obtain 279.5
